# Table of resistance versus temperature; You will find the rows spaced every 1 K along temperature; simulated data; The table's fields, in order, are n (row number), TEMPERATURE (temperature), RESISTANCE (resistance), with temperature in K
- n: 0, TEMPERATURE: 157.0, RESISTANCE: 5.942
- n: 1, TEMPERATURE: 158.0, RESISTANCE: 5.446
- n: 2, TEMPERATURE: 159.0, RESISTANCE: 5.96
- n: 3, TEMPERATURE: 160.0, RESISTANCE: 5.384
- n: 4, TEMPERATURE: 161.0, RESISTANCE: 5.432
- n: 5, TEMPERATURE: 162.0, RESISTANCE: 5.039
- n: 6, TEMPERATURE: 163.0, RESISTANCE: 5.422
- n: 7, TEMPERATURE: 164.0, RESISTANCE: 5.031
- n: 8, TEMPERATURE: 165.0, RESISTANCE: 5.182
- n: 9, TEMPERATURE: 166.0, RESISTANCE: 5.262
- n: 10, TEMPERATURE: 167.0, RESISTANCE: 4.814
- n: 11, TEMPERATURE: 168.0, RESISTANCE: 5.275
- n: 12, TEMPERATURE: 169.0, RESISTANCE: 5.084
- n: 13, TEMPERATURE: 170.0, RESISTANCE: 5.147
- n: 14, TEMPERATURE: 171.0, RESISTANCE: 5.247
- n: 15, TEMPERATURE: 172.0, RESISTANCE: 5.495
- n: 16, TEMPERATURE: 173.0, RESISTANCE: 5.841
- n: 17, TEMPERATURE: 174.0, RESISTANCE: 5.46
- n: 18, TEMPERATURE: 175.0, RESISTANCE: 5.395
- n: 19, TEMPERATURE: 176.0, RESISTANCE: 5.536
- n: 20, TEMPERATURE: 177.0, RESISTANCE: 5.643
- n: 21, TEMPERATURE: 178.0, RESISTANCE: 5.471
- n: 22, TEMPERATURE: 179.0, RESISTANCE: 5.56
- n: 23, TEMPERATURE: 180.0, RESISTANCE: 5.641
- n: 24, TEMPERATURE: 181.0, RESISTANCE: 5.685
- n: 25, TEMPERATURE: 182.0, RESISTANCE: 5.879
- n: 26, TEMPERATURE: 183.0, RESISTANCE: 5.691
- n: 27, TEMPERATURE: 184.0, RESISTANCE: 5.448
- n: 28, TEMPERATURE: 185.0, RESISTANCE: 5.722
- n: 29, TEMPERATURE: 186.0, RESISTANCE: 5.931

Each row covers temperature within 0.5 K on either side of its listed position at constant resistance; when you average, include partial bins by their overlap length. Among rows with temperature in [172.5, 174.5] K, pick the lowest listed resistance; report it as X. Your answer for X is 5.46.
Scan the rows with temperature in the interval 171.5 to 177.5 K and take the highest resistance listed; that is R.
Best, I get 5.841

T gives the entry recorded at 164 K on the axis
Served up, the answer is 5.031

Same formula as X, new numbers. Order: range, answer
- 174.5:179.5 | 5.395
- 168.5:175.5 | 5.084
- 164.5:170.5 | 4.814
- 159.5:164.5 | 5.031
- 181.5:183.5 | 5.691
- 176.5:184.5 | 5.448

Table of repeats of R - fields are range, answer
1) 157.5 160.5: 5.96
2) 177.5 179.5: 5.56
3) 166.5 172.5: 5.495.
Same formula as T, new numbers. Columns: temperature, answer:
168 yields 5.275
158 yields 5.446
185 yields 5.722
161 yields 5.432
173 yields 5.841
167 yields 4.814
